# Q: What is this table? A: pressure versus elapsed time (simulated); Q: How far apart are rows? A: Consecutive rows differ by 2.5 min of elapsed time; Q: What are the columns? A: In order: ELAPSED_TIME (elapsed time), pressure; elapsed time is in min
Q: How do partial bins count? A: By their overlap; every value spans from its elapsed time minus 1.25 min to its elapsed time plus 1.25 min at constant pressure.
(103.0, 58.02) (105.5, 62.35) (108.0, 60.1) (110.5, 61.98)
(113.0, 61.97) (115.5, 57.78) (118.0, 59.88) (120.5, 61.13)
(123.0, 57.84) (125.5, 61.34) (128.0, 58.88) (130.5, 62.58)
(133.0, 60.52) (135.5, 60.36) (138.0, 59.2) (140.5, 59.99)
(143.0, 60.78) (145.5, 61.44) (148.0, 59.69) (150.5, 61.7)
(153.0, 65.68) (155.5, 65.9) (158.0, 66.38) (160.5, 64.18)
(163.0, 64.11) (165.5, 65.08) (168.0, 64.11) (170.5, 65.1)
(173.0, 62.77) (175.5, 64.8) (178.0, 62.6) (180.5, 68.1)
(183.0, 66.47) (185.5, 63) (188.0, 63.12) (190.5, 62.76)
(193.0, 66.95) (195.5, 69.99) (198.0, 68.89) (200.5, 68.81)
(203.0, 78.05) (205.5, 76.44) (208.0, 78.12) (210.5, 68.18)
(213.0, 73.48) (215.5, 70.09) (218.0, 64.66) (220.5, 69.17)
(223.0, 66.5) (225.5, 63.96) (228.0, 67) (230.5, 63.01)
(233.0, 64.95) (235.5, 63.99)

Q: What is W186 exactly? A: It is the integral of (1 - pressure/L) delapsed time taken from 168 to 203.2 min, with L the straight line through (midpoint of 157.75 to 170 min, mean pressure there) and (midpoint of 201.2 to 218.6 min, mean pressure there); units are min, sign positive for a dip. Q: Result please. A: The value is 1.3 min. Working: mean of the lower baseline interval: 64.7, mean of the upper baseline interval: 72.9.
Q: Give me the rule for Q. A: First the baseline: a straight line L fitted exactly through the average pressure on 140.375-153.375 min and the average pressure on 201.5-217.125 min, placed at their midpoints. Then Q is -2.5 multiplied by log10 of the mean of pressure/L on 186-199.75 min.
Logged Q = 0.068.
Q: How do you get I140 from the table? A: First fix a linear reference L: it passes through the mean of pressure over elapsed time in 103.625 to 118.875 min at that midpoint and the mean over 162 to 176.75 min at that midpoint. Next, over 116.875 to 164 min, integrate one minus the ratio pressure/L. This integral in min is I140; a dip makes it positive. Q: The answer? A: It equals 0.6 min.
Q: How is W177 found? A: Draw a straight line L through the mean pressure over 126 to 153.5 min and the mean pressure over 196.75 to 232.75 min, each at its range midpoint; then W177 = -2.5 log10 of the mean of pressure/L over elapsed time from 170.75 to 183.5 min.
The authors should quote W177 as 0.01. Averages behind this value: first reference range 60.9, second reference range 69.6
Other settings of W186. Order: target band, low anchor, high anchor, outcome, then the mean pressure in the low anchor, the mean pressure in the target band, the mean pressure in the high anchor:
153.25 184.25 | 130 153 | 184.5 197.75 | -0.77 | 60.9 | 65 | 65.5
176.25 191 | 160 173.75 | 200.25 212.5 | 0.88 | 64.3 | 64.4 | 74.3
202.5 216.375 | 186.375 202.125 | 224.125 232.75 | -1.68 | 66.9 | 74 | 64.7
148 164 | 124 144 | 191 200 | -0.28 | 60.4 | 64.3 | 68.1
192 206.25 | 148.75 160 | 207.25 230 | -0.85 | 64.6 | 71.4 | 68.6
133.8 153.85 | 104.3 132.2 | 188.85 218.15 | 0.81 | 60.5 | 61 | 70.7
